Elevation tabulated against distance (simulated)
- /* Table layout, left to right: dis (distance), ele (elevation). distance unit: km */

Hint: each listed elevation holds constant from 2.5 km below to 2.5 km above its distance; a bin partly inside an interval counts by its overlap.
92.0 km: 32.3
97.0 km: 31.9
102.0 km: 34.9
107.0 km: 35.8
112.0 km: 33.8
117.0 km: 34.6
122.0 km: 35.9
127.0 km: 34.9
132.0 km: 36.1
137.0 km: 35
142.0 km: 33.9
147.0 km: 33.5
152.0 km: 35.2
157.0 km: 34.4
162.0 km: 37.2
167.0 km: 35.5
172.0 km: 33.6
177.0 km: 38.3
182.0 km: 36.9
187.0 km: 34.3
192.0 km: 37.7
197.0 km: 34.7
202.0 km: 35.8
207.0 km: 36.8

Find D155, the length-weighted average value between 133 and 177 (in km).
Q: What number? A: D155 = 35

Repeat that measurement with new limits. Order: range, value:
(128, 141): 35.3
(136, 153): 34.3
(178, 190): 36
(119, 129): 35.4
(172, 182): 36.8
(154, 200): 35.8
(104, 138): 35.2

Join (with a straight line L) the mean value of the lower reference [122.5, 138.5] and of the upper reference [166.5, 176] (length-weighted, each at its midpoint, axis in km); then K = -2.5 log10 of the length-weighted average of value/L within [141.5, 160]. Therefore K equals 0.026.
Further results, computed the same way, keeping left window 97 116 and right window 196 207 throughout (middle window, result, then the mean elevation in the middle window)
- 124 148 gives 0.00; 34.8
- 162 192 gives -0.02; 36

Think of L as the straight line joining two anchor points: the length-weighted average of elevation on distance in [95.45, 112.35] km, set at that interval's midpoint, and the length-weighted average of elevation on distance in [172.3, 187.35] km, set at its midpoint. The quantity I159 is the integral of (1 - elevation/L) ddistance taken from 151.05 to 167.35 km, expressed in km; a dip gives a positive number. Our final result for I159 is 0.09 km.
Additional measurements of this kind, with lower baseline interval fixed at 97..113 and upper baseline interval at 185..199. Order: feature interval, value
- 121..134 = -0.3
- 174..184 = -0.6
